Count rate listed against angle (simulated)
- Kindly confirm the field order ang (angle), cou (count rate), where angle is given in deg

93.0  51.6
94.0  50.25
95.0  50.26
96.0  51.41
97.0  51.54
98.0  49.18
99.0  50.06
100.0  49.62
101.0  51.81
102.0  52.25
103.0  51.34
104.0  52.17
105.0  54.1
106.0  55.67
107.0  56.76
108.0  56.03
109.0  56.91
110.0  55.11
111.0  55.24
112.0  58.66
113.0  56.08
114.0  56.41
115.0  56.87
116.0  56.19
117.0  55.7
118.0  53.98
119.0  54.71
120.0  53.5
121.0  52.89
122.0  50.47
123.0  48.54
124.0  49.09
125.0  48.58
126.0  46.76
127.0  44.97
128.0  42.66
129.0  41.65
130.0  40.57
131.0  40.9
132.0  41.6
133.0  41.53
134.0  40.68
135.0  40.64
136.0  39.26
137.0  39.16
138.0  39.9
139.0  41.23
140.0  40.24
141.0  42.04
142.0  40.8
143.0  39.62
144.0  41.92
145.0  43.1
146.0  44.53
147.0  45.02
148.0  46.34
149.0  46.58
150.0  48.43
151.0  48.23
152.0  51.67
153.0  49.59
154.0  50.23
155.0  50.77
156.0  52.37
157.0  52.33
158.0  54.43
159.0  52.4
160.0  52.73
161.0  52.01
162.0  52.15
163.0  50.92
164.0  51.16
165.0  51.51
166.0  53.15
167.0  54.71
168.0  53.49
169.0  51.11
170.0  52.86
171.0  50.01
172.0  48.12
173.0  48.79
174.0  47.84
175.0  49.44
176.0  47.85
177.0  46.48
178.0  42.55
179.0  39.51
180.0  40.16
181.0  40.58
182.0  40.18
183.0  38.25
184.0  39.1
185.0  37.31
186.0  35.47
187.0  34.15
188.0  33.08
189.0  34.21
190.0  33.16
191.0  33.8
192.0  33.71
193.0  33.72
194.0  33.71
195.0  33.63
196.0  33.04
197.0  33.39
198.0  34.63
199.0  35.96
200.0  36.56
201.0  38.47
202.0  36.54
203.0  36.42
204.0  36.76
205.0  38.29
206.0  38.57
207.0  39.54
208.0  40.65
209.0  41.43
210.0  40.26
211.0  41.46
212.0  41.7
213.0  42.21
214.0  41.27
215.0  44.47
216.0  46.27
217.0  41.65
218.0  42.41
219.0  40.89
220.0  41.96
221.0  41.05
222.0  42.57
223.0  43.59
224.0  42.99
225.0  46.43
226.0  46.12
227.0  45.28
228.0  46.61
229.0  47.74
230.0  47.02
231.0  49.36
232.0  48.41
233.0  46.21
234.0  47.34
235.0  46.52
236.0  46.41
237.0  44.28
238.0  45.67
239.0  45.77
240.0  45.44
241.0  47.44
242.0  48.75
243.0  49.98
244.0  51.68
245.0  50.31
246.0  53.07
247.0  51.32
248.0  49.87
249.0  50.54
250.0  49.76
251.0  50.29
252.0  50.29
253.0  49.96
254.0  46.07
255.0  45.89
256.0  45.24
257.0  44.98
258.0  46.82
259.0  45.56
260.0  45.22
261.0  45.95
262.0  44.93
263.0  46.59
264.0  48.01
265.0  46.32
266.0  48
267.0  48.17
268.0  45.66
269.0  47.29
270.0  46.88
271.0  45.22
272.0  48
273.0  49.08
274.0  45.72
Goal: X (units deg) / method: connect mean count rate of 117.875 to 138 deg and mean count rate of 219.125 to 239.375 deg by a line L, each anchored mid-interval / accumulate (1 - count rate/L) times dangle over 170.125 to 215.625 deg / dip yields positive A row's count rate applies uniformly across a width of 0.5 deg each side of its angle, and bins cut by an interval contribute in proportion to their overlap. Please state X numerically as 6.0 deg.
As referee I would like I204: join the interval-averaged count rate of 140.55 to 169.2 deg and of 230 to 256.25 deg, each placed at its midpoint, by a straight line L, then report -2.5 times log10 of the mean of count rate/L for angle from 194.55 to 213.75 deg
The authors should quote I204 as 0.27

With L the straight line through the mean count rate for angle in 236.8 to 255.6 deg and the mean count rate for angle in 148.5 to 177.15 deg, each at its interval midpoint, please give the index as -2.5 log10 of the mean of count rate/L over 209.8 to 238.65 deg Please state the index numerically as 0.11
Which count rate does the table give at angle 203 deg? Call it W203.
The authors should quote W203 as 36.42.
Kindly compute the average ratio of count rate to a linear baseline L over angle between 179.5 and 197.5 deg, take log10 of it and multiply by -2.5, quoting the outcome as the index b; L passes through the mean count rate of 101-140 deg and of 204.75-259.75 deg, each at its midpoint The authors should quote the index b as 0.30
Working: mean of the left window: 49.4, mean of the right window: 45.6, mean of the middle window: 35.6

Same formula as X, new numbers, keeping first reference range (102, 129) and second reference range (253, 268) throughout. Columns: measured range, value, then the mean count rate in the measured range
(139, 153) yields 1.87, 44.6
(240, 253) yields -0.85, 50.1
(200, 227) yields 3.98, 41.3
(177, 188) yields 2.43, 38.8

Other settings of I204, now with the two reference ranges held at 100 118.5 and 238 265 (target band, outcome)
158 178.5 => 0.03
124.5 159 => 0.19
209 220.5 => 0.18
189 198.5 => 0.45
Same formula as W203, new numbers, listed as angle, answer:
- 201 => 38.47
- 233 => 46.21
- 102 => 52.25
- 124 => 49.09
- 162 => 52.15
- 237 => 44.28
